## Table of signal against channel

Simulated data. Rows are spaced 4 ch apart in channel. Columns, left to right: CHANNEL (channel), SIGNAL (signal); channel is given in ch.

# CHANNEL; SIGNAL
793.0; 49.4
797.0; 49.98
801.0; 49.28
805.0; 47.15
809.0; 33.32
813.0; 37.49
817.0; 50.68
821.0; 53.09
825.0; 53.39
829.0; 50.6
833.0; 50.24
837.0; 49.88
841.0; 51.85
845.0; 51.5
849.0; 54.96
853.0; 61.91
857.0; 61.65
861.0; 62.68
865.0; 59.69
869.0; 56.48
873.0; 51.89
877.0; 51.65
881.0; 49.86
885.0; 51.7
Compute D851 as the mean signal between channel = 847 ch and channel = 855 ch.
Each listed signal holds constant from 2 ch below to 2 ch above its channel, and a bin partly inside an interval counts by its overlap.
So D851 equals 58.4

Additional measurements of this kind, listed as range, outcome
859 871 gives 59.6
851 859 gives 61.8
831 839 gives 50.1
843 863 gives 58.5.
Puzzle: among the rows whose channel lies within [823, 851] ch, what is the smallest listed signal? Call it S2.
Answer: 49.88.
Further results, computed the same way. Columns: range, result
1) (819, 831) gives 50.6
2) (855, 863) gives 61.65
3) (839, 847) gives 51.5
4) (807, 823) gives 33.32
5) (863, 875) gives 51.89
